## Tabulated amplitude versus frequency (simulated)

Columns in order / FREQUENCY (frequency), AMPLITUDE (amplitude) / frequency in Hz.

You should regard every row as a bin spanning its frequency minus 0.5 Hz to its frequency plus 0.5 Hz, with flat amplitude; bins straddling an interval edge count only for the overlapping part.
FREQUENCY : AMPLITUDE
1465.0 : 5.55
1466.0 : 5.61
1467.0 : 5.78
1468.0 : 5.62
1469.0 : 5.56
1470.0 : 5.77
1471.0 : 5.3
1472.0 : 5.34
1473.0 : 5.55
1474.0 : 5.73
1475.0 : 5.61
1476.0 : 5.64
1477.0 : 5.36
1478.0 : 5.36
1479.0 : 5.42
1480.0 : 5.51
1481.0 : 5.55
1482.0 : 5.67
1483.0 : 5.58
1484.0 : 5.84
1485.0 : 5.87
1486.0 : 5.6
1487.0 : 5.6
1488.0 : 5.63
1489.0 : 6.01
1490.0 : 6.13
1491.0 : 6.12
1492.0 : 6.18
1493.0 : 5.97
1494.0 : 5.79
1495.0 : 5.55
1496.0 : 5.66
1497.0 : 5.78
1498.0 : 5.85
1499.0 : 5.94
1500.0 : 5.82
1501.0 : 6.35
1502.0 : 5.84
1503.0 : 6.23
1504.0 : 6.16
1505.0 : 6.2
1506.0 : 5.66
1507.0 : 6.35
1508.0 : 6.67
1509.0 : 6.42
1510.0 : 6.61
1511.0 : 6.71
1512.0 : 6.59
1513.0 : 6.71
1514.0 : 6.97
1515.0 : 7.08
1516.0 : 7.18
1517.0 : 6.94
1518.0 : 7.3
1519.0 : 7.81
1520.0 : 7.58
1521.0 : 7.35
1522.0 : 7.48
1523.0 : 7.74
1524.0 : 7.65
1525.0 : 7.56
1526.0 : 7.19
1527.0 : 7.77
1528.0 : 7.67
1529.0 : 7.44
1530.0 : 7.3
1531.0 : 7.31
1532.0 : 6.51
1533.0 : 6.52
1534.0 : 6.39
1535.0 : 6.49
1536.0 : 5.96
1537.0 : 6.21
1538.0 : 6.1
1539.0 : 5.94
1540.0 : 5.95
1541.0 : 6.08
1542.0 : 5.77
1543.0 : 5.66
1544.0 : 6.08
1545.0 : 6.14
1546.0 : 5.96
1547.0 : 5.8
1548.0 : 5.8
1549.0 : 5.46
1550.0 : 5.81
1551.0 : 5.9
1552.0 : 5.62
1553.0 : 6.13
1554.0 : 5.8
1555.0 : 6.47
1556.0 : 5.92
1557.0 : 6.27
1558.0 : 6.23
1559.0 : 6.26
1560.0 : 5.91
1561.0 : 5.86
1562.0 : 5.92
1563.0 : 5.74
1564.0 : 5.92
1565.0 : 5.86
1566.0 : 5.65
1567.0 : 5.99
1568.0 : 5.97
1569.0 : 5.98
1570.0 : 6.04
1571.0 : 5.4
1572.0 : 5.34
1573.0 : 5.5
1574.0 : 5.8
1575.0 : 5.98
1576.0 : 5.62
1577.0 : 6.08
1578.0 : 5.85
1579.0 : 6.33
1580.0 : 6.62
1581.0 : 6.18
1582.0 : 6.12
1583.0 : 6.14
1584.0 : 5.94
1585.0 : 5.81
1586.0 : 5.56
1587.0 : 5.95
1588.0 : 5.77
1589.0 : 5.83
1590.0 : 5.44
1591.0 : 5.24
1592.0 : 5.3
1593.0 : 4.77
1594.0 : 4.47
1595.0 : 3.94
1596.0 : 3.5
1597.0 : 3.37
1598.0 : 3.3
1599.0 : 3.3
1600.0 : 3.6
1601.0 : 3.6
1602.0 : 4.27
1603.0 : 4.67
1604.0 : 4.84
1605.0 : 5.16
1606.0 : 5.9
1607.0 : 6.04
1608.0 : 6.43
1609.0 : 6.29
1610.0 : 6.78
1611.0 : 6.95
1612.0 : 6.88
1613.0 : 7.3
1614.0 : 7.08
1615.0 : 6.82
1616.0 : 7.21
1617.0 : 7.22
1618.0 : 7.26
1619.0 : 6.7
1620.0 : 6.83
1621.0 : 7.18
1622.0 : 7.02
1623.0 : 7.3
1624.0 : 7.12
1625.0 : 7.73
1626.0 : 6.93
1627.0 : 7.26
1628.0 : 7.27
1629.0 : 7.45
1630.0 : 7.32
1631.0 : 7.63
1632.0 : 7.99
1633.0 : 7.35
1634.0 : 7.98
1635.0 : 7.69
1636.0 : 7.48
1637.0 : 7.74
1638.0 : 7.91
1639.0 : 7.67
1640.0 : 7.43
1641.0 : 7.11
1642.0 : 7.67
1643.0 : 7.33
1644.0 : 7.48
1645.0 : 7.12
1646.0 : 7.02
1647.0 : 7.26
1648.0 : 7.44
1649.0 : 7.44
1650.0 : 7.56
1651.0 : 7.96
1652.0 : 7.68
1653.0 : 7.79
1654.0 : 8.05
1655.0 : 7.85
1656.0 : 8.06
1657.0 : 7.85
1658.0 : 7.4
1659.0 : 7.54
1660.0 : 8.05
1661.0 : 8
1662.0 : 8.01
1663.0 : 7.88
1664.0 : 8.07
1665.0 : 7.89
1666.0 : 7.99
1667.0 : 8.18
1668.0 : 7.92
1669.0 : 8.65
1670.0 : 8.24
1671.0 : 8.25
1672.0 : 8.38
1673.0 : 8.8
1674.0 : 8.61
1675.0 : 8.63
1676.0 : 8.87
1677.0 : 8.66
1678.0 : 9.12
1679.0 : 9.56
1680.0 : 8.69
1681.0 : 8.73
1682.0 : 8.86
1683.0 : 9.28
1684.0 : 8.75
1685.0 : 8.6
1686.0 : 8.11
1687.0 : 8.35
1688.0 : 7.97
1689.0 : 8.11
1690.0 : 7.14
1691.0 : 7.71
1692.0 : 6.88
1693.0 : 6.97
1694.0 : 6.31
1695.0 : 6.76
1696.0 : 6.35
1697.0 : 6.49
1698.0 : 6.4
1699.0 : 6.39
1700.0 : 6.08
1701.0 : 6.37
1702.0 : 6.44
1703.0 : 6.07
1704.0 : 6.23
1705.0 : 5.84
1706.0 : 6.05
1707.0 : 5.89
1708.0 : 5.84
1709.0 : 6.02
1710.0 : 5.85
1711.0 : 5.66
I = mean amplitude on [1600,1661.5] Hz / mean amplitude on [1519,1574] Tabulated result 1.12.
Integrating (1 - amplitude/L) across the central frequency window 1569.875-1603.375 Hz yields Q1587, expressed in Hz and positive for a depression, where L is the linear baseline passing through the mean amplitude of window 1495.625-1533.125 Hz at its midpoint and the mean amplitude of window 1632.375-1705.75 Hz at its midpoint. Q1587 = 9.4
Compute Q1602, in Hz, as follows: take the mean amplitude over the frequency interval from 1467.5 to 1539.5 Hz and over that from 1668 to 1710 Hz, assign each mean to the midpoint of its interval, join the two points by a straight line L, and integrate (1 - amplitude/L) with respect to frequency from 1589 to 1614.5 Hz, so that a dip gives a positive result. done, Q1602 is 6.6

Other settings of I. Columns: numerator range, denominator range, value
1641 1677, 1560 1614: 1.43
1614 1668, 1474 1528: 1.19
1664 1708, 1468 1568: 1.23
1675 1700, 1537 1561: 1.32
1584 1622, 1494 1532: 0.83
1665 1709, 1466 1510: 1.31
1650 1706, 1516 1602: 1.30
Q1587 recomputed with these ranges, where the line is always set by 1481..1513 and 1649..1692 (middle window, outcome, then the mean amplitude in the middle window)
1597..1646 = 6.2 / 6.65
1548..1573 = 3.4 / 5.88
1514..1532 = -3.0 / 7.39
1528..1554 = 1.5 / 6.19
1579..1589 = 1.5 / 6.02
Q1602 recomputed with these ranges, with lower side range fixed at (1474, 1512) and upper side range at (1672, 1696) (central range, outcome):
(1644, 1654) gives 0.36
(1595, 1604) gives 4.27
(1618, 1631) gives 0.50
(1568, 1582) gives 1.99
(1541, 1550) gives 0.95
